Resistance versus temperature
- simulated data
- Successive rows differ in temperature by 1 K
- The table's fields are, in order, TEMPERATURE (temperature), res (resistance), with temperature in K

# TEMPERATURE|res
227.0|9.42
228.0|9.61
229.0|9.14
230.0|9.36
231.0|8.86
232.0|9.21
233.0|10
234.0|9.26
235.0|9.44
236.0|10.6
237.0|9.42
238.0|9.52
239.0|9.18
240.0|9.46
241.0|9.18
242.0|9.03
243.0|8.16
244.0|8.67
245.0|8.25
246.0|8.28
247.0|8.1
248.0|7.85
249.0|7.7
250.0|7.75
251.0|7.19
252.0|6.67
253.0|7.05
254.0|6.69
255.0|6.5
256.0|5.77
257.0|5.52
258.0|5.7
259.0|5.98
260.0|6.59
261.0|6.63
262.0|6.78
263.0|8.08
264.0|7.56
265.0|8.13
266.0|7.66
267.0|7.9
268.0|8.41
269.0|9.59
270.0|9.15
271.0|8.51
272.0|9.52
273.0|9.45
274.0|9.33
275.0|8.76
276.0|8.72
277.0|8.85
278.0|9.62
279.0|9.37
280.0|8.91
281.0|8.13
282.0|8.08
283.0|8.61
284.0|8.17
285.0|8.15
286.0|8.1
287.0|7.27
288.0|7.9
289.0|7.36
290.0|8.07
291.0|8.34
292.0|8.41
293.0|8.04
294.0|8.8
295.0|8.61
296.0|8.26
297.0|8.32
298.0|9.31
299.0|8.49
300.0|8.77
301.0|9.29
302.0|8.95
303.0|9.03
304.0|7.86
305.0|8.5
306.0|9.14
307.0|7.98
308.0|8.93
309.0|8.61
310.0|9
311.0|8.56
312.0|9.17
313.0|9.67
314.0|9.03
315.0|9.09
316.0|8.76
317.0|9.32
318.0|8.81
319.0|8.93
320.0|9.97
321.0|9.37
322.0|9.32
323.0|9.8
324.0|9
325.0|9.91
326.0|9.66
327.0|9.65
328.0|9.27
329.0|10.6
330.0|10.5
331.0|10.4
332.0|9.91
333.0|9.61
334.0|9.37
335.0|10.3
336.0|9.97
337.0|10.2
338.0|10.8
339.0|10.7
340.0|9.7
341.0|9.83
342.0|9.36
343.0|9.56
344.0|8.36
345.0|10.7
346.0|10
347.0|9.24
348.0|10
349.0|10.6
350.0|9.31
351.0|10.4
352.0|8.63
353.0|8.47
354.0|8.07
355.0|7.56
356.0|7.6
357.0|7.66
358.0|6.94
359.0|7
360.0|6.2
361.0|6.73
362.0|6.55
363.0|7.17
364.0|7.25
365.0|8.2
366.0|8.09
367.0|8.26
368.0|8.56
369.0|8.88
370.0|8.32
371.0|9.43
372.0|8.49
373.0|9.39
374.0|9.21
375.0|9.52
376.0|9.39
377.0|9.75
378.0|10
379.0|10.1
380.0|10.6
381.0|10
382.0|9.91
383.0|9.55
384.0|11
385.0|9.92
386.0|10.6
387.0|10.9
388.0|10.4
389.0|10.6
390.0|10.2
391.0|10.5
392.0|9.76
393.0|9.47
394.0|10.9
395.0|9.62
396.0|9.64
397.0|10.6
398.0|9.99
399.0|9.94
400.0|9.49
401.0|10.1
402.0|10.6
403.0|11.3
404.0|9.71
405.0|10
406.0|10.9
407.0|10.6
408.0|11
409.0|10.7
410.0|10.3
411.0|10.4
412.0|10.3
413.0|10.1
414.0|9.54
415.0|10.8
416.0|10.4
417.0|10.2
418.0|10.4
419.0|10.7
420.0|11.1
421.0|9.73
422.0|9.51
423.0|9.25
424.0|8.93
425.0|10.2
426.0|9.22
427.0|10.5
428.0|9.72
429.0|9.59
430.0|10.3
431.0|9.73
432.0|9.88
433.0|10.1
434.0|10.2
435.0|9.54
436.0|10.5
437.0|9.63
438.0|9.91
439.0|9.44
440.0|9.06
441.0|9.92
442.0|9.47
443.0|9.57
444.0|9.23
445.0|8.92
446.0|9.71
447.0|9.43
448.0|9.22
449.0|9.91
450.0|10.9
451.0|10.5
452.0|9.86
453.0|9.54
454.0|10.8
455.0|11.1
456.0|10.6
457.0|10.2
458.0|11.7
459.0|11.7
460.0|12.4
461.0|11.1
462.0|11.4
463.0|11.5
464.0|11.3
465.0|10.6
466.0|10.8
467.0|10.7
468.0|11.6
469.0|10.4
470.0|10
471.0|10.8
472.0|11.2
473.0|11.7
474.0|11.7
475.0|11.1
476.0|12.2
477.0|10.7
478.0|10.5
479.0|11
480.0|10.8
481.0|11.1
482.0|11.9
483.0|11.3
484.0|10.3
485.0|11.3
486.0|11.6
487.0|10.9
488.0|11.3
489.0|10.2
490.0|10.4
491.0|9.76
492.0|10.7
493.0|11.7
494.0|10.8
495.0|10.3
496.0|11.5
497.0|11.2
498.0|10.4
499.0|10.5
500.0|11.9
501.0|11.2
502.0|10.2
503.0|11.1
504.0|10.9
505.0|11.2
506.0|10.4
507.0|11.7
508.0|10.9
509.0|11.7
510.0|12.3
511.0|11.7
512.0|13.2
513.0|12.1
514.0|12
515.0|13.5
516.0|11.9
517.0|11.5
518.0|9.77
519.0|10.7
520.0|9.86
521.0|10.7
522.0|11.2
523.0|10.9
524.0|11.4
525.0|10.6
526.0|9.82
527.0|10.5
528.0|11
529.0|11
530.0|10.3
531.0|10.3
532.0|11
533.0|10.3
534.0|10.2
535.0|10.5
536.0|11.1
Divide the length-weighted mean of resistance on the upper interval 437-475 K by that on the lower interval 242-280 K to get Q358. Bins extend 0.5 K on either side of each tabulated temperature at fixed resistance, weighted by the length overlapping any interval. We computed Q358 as 1.3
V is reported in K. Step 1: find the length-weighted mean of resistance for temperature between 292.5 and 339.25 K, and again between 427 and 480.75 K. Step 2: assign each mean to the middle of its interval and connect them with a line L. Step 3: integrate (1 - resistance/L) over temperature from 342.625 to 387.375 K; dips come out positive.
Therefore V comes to 3.5 K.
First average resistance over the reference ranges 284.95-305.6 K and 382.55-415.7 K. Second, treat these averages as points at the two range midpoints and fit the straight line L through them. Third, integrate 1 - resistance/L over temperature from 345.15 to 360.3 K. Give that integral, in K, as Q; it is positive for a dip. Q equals 1.3 K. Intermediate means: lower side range 8.38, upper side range 10.3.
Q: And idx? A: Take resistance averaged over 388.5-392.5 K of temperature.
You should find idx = 10.3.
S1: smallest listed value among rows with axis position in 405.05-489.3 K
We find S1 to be 8.92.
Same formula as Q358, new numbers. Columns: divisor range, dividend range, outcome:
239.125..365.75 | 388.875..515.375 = 1.23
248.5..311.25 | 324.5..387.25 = 1.14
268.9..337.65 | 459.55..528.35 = 1.24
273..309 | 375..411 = 1.20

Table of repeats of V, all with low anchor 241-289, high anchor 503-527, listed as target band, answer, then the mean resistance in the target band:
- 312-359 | -2.82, 9.4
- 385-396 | -0.72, 10.2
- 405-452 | 0.63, 9.98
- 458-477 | -1.05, 11.2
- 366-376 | 0.51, 8.88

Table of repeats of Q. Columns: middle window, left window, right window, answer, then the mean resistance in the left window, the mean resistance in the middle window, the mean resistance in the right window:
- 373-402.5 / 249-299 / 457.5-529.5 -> -1.42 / 7.97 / 10.1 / 11.1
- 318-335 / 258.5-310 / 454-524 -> -1.42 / 8.38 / 9.7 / 11.1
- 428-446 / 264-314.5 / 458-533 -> 1.18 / 8.61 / 9.71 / 11.1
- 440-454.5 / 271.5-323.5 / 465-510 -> 1.05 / 8.75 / 9.76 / 11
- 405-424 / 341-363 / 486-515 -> -1.26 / 8.52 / 10.3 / 11.2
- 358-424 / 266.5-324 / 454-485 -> 2.82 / 8.75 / 9.63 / 11.1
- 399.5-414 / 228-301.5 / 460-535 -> -0.56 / 8.3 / 10.4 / 11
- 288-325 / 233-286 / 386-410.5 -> 0.47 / 8.2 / 8.8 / 10.3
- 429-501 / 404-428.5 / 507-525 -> 1.40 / 10.2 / 10.6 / 11.5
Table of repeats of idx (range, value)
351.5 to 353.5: 8.55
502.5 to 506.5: 10.9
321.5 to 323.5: 9.56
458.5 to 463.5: 11.6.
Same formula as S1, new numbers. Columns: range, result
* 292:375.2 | 6.2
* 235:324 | 5.52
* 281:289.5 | 7.27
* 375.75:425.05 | 8.93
